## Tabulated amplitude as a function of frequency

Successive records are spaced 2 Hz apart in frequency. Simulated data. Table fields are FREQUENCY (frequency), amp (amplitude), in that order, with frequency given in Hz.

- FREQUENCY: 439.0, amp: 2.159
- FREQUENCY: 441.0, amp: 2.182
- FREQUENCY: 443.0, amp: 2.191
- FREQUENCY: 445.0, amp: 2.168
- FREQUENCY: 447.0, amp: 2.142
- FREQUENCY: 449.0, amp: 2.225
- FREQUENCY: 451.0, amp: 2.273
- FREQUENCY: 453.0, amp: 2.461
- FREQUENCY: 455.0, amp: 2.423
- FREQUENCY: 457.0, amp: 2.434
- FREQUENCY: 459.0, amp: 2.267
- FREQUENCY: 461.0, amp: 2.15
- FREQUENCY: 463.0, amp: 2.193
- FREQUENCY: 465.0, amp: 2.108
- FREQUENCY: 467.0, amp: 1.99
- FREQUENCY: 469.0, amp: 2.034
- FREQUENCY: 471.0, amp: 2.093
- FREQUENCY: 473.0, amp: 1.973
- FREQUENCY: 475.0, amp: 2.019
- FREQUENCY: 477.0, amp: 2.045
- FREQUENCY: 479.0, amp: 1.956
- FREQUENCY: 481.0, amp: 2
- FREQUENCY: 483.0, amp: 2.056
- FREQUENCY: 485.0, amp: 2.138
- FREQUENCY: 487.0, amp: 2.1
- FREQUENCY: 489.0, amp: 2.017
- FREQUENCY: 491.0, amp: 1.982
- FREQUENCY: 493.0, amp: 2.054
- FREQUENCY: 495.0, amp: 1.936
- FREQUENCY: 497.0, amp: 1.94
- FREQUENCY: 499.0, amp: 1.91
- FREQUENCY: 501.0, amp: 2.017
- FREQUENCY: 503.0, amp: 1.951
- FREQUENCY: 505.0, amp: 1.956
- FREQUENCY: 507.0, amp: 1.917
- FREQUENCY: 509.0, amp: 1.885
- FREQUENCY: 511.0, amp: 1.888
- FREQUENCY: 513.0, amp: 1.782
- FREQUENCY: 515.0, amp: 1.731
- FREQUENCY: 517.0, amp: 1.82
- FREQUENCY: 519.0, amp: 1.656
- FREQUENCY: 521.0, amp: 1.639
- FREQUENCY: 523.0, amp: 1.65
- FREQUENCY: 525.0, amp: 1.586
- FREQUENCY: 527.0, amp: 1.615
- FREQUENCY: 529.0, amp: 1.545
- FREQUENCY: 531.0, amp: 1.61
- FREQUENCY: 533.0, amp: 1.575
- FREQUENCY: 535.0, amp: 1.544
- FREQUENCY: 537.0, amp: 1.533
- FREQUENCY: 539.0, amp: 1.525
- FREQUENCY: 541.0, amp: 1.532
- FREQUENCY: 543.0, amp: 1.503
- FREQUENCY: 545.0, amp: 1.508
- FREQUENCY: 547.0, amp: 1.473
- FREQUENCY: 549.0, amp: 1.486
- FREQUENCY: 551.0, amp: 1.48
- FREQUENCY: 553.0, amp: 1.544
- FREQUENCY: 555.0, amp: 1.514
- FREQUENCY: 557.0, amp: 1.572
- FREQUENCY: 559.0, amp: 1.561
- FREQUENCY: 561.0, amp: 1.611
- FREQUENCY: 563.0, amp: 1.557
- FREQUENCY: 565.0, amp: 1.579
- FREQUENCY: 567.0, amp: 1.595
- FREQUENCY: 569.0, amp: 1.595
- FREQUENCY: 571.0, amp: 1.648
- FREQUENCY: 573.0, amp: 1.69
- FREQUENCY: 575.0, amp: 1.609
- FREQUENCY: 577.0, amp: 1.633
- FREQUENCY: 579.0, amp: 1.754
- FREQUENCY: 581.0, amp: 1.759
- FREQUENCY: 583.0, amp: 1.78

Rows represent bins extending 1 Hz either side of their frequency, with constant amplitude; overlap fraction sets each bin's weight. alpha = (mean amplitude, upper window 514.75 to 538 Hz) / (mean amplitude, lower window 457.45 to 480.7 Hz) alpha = 0.78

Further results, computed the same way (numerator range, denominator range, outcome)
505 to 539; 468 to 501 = 0.84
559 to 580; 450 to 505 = 0.78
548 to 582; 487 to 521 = 0.84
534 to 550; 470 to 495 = 0.74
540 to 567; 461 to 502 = 0.76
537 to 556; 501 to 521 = 0.82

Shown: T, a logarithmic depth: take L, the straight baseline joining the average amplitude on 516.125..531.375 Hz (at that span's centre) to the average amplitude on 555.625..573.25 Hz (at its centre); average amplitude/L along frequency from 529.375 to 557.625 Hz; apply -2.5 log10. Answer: 0.06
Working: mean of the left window 1.64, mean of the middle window 1.53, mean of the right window 1.6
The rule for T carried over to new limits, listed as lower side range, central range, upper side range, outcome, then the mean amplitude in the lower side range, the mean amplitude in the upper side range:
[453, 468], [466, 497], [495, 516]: 0.03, 2.24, 1.9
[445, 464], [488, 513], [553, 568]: 0.01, 2.28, 1.57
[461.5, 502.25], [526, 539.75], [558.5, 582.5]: 0.15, 2.03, 1.64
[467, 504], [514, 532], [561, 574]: 0.11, 2.01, 1.61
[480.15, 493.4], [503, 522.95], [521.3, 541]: -0.02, 2.05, 1.58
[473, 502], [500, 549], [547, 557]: 0.03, 2.01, 1.51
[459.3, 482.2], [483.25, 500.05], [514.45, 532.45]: -0.06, 2.06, 1.65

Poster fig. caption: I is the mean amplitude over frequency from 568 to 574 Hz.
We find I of 1.64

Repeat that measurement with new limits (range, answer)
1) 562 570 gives 1.58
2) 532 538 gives 1.55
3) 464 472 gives 2.06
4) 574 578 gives 1.62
